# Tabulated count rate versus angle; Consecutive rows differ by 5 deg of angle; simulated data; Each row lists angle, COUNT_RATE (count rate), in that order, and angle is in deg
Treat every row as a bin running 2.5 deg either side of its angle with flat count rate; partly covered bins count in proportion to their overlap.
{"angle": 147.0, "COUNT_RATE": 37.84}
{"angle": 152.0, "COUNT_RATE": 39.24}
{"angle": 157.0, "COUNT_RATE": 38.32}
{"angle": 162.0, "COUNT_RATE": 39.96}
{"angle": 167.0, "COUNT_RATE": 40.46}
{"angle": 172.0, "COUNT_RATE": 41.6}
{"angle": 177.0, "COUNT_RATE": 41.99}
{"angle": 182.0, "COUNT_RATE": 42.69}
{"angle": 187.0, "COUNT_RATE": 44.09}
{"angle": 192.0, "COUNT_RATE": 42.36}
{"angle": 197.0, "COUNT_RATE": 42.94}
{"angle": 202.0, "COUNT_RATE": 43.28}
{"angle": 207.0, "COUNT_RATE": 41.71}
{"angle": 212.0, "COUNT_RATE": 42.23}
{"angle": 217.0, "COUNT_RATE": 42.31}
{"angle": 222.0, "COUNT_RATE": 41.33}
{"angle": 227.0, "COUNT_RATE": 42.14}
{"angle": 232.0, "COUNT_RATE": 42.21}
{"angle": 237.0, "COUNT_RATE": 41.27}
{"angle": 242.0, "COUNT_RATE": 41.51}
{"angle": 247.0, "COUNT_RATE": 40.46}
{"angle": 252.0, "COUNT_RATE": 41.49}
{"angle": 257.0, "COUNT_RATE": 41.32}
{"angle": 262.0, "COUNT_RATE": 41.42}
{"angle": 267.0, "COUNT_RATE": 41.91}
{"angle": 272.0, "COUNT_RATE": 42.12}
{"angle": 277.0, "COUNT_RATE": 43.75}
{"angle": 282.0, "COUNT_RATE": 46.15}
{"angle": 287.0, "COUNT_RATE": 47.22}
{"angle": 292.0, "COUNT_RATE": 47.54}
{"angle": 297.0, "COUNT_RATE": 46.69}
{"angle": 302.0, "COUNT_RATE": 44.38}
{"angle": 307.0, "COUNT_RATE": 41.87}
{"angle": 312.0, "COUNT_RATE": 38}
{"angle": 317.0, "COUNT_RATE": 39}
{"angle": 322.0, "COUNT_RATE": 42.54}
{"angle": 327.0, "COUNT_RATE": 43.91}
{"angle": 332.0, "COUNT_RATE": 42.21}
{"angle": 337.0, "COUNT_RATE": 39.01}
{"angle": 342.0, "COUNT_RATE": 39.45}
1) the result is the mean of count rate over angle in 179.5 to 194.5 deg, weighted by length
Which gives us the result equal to 43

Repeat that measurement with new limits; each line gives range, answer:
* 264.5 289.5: 44.2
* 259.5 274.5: 41.8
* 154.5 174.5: 40.1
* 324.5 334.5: 43.1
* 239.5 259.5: 41.2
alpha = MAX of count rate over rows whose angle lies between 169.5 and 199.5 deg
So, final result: 44.09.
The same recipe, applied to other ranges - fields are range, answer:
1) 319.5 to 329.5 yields 43.91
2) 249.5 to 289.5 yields 47.22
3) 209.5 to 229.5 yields 42.31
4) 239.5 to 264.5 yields 41.51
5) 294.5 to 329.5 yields 46.69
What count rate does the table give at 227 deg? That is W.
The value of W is 42.14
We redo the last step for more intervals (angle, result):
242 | 41.51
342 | 39.45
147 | 37.84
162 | 39.96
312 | 38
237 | 41.27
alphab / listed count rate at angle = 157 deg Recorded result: 38.32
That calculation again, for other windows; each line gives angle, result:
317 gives 39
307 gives 41.87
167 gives 40.46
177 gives 41.99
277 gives 43.75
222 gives 41.33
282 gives 46.15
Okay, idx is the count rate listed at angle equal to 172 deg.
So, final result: 41.6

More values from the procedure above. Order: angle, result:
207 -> 41.71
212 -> 42.23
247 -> 40.46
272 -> 42.12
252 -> 41.49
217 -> 42.31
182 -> 42.69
